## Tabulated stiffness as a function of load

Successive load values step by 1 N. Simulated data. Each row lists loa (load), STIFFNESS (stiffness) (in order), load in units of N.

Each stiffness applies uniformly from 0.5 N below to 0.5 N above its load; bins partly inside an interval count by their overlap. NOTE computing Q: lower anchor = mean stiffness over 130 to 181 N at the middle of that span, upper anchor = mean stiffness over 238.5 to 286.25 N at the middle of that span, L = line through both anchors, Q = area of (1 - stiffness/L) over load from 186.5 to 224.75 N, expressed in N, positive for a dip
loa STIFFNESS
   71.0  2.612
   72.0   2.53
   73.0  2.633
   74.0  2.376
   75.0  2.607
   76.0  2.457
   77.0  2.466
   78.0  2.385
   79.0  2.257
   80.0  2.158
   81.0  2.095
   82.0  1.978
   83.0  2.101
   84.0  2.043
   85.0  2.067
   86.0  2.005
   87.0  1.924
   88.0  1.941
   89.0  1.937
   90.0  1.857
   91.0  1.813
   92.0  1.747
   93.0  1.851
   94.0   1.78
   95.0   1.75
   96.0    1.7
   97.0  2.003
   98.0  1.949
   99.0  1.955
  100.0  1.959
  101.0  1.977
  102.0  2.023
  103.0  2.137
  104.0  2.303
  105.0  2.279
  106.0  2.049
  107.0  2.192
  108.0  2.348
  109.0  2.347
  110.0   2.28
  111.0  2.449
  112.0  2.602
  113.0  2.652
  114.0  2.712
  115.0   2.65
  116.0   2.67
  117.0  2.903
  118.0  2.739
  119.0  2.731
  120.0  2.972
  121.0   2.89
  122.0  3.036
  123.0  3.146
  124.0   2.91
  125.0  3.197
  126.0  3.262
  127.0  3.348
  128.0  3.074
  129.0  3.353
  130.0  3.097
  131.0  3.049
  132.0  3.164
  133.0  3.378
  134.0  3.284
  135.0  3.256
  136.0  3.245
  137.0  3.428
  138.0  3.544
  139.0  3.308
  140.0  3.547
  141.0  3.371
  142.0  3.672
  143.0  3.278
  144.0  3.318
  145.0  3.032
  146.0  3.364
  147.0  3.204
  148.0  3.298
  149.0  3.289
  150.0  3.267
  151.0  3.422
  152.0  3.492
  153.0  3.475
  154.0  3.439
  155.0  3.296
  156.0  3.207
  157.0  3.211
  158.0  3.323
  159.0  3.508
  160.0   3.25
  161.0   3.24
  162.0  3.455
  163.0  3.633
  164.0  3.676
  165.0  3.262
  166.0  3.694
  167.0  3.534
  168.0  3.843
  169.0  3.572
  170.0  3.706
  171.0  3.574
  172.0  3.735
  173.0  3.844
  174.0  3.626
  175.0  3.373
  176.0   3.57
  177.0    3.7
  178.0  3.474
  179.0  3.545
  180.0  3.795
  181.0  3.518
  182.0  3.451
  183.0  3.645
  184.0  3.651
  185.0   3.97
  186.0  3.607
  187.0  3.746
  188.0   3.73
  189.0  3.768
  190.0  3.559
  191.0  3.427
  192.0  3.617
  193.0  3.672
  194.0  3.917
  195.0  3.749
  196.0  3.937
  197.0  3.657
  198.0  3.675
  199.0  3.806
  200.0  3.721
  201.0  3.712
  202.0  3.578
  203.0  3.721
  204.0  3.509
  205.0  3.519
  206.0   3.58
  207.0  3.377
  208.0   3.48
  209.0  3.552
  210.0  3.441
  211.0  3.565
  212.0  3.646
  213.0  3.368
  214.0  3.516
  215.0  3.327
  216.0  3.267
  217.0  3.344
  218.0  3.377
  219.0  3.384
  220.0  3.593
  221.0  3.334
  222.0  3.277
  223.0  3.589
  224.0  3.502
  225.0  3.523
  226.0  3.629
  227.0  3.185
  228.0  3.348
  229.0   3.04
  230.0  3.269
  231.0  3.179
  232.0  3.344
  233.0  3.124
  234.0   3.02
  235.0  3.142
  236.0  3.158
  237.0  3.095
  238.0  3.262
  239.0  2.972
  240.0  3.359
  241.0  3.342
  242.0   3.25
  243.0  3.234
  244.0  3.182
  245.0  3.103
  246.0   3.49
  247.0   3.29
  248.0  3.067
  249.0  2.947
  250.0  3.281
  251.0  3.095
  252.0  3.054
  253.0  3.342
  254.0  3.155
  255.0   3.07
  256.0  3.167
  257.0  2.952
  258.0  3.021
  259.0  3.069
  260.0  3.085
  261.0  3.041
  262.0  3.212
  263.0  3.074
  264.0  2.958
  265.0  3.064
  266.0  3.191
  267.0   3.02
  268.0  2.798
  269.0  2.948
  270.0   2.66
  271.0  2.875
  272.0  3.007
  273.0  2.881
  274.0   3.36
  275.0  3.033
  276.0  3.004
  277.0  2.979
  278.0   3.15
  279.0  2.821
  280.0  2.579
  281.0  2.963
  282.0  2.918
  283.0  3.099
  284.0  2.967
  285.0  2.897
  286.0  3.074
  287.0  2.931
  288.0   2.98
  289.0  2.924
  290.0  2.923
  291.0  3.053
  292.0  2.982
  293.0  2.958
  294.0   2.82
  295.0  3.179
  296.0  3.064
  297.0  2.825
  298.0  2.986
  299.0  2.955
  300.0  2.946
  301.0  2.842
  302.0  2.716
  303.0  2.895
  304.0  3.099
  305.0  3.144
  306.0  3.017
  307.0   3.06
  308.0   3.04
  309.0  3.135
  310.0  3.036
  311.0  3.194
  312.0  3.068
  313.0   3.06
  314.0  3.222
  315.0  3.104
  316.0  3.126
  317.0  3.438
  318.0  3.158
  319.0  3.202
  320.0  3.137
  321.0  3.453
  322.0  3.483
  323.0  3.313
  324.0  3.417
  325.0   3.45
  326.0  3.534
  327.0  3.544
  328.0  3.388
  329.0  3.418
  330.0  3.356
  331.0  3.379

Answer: -3.6 N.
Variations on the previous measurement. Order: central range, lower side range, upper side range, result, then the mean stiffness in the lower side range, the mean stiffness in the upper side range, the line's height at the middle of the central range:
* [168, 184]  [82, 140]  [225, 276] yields -4.57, 2.54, 3.13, 2.81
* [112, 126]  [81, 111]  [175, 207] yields -2.61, 2.02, 3.65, 2.41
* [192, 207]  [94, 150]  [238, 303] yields -3.88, 2.81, 3.03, 2.93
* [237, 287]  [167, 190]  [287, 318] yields 2.54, 3.65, 3.03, 3.23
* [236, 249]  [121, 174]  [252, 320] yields -0.32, 3.37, 3.02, 3.13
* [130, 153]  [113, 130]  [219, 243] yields -2.27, 2.97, 3.29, 3.03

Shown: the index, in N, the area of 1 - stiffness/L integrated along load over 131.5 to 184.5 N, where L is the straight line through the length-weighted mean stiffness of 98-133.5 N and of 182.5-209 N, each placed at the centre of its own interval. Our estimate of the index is -4.4 N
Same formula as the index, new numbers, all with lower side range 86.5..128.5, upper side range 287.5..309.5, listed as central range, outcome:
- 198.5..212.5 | -4.68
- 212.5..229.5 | -4.05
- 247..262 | -1.40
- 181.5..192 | -4.09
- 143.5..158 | -4.56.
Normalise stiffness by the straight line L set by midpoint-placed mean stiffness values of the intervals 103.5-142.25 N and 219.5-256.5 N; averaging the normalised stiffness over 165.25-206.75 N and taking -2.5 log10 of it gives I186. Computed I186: -0.18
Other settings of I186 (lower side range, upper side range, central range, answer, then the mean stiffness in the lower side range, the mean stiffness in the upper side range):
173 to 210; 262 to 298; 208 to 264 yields 0.02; 3.64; 2.97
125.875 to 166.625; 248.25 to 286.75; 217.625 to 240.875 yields -0.06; 3.34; 3.02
